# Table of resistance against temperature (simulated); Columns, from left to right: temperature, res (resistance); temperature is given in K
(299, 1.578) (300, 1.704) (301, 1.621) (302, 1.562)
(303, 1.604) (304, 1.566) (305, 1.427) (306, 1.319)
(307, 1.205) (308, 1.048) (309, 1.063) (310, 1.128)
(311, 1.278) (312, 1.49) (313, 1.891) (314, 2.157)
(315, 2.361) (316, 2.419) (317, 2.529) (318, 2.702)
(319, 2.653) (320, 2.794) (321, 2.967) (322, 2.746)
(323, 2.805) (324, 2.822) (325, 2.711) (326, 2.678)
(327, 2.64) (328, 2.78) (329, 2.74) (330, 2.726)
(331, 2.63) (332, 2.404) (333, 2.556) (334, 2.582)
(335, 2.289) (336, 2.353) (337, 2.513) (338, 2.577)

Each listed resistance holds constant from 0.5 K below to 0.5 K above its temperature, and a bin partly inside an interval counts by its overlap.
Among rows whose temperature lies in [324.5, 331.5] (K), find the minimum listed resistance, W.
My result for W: 2.63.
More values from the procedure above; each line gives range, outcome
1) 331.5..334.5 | 2.404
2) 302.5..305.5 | 1.427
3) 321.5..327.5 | 2.64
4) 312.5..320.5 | 1.891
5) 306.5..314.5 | 1.048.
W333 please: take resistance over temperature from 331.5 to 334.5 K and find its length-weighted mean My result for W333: 2.51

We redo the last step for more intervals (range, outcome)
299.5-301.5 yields 1.66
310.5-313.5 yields 1.55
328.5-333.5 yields 2.61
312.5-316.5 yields 2.21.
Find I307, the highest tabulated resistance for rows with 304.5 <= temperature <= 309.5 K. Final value 1.427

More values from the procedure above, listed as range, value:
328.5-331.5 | 2.74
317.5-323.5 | 2.967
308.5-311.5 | 1.278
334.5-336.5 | 2.353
